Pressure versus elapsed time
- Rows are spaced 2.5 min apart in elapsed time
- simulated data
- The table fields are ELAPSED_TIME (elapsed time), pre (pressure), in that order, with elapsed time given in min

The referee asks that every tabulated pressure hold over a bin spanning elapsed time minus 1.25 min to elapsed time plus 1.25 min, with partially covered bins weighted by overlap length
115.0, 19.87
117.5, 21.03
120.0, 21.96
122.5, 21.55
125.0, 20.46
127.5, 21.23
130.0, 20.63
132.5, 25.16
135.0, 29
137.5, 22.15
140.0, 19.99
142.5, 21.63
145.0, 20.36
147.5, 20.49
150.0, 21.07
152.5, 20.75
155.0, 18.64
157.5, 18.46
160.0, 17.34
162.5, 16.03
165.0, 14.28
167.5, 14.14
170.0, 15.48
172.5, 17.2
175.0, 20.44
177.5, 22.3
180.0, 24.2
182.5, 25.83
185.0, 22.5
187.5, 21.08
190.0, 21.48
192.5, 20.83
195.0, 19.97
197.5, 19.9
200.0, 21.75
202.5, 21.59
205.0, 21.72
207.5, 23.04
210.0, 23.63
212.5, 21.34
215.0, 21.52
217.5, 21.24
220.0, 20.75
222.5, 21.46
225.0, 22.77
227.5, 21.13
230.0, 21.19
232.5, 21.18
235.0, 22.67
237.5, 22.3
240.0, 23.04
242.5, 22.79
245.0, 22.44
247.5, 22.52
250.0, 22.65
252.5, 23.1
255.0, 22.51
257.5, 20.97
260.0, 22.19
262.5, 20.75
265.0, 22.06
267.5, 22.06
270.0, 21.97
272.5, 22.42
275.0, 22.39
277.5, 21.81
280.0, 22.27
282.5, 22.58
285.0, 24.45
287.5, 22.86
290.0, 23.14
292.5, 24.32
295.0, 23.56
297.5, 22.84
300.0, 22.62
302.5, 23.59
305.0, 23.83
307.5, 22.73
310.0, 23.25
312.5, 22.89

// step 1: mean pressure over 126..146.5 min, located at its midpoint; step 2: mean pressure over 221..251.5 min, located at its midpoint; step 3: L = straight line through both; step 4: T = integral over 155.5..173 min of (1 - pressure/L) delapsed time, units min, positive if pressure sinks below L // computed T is 4.8 min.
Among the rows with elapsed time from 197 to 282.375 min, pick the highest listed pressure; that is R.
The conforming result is 23.63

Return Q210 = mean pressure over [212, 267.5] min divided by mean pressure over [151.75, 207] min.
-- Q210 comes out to 1.1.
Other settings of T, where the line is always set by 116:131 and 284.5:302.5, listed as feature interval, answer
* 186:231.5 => 1.60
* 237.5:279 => 1.21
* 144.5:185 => 4.50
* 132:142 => -1.18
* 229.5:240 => 0.27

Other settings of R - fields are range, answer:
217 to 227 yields 22.77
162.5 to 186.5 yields 25.83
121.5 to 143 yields 29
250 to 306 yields 24.45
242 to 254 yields 23.1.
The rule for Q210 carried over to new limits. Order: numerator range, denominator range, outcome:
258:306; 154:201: 1.16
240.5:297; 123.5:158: 1.05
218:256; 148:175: 1.26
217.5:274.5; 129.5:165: 1.07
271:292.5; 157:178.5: 1.33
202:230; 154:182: 1.20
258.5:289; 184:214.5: 1.03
